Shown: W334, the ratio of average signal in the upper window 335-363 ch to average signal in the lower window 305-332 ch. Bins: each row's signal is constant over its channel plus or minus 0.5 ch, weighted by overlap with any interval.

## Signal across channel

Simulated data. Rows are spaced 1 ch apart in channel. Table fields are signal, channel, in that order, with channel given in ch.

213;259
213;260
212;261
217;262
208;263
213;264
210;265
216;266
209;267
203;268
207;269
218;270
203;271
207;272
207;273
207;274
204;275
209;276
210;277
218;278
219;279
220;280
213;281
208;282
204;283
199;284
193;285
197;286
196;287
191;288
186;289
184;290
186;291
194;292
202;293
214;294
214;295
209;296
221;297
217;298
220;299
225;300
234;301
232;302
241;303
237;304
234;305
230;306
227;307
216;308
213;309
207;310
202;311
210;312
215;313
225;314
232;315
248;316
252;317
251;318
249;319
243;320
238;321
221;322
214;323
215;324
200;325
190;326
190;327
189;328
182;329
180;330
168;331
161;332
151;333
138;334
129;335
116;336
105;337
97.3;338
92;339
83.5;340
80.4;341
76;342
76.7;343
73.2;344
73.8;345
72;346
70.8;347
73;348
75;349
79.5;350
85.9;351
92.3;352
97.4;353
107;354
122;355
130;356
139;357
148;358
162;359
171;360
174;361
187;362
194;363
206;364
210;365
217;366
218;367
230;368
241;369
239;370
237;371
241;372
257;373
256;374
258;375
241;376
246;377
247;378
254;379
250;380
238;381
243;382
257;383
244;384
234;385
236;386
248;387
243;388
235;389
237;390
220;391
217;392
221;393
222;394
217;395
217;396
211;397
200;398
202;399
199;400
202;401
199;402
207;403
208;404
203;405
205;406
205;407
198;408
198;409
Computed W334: 0.50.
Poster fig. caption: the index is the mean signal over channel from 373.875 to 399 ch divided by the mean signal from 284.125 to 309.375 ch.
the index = 1.11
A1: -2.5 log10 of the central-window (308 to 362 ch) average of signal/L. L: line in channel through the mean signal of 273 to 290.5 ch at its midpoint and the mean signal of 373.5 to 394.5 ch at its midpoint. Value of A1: 0.38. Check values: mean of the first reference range 204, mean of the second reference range 240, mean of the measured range 155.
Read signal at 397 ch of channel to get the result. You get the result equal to 211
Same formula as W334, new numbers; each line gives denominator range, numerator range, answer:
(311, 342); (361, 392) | 1.30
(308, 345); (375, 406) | 1.30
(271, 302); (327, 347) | 0.57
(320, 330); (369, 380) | 1.21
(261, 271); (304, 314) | 1.04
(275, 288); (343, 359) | 0.47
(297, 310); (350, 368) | 0.69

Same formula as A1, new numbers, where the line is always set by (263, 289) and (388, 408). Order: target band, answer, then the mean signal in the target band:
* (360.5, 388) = -0.109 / 234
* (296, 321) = -0.099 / 228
